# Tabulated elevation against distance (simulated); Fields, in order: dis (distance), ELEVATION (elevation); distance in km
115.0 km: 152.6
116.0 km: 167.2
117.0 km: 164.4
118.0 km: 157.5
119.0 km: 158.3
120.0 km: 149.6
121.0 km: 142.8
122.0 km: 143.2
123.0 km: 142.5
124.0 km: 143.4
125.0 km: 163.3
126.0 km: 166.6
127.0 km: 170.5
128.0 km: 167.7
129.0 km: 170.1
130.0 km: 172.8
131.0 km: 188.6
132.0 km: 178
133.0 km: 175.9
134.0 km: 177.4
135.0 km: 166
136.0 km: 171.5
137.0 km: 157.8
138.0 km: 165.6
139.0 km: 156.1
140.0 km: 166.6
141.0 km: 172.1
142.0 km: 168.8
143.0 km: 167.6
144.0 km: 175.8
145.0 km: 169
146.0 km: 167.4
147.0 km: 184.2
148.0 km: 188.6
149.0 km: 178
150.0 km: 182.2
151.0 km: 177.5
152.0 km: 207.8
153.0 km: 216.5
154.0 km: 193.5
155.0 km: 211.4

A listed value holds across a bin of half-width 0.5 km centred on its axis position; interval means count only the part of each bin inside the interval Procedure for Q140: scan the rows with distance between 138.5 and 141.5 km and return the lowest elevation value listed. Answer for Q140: 156.1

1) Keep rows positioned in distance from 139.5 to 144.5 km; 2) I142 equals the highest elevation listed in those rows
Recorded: 175.8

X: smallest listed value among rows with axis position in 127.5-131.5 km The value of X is 167.7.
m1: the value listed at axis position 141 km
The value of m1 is 172.1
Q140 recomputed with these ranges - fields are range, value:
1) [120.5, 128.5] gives 142.5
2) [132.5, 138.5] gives 157.8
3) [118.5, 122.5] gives 142.8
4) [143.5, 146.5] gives 167.4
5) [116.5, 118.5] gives 157.5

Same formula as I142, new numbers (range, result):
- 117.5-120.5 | 158.3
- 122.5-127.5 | 170.5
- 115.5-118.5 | 167.2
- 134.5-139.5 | 171.5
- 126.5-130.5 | 172.8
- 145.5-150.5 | 188.6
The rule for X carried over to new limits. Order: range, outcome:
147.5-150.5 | 178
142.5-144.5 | 167.6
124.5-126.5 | 163.3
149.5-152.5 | 177.5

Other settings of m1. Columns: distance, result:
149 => 178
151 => 177.5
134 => 177.4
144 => 175.8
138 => 165.6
